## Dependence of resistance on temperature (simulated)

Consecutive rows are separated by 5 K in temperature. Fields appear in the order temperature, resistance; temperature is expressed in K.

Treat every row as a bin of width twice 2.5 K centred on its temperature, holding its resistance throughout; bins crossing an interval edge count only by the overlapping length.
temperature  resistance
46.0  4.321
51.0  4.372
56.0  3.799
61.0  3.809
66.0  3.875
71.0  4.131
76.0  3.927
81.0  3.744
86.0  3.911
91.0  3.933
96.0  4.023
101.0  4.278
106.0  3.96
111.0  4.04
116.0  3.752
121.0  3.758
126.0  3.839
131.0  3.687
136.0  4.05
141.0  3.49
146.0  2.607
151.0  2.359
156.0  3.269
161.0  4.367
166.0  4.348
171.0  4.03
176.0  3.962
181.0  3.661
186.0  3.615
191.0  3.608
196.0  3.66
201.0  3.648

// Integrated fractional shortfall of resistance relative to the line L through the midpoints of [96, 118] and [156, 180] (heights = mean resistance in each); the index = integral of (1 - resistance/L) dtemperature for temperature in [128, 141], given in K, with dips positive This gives 0.8 K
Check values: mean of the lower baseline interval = 4.02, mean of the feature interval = 3.79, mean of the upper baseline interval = 4.05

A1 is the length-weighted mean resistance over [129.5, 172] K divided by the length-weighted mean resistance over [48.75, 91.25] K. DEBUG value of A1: 0.9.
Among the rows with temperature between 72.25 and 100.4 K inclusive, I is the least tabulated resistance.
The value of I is 3.744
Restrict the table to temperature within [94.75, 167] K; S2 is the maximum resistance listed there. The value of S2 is 4.367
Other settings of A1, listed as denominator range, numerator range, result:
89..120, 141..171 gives 0.87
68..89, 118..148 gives 0.91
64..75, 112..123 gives 0.95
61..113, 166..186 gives 0.98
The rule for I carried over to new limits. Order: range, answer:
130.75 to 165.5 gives 2.359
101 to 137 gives 3.687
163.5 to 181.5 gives 3.661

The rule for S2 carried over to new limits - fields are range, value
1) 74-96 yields 4.023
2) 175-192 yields 3.962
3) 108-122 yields 4.04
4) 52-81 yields 4.131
